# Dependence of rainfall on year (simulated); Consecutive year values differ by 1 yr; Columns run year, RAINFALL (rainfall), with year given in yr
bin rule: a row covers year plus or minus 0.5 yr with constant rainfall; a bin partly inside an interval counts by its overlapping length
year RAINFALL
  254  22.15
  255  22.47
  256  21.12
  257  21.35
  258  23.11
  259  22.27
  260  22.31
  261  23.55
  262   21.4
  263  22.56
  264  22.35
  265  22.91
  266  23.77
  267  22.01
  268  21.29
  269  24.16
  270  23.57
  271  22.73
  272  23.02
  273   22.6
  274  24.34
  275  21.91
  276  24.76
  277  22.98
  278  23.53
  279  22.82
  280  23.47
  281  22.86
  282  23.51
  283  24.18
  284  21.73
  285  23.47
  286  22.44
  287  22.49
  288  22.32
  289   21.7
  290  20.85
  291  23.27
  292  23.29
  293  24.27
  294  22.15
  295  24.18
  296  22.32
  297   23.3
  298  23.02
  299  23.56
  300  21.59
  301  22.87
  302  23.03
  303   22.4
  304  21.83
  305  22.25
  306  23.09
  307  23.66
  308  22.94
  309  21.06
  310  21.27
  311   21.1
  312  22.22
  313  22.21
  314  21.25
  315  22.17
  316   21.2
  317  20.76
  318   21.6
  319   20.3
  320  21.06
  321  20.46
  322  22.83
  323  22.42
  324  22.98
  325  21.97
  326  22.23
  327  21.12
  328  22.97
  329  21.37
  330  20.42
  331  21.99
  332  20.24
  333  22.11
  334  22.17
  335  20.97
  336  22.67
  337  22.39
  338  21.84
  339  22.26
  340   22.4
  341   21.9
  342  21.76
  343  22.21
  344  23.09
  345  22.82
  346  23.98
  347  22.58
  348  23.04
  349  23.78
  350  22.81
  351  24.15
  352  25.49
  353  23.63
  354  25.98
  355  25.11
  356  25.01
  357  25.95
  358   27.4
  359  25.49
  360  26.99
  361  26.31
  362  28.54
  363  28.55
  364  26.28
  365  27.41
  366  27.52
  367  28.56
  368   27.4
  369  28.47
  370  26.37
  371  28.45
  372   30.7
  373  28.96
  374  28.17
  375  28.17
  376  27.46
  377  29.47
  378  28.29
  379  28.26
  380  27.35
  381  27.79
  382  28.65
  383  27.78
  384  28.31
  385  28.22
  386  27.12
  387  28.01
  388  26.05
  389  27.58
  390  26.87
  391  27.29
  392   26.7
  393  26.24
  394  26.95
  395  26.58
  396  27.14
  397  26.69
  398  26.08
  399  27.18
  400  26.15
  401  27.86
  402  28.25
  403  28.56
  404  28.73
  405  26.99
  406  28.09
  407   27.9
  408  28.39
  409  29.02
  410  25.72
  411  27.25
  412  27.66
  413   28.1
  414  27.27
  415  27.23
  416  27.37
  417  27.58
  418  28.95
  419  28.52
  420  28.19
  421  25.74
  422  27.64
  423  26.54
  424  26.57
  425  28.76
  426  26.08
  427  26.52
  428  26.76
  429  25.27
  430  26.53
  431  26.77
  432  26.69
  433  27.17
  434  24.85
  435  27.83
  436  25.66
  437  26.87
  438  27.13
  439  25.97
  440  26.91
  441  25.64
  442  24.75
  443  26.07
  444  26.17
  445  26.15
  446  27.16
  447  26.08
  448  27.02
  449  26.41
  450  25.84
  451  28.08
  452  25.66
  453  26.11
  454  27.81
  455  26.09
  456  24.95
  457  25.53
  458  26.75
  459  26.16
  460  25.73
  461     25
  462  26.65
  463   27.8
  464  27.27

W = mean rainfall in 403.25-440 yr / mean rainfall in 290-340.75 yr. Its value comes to 1.23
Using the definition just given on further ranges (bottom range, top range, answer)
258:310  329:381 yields 1.10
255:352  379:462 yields 1.20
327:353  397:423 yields 1.23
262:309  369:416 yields 1.21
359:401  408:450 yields 0.97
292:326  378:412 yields 1.23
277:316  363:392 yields 1.23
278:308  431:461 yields 1.15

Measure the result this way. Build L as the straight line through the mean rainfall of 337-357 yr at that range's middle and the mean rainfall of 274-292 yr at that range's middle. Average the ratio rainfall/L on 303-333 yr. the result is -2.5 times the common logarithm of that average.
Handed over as 0.067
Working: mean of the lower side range 22.9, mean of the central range 21.8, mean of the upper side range 23.4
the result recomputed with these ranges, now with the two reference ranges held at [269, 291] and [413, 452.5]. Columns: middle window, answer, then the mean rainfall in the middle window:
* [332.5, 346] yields 0.101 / 22.3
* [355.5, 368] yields -0.085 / 27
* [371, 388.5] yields -0.111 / 28.2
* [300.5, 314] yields 0.065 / 22.3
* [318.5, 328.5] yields 0.104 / 21.8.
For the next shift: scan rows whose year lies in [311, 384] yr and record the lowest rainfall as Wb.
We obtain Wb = 20.24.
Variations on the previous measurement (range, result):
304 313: 21.06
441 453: 24.75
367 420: 25.72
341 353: 21.76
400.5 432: 25.27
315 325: 20.3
